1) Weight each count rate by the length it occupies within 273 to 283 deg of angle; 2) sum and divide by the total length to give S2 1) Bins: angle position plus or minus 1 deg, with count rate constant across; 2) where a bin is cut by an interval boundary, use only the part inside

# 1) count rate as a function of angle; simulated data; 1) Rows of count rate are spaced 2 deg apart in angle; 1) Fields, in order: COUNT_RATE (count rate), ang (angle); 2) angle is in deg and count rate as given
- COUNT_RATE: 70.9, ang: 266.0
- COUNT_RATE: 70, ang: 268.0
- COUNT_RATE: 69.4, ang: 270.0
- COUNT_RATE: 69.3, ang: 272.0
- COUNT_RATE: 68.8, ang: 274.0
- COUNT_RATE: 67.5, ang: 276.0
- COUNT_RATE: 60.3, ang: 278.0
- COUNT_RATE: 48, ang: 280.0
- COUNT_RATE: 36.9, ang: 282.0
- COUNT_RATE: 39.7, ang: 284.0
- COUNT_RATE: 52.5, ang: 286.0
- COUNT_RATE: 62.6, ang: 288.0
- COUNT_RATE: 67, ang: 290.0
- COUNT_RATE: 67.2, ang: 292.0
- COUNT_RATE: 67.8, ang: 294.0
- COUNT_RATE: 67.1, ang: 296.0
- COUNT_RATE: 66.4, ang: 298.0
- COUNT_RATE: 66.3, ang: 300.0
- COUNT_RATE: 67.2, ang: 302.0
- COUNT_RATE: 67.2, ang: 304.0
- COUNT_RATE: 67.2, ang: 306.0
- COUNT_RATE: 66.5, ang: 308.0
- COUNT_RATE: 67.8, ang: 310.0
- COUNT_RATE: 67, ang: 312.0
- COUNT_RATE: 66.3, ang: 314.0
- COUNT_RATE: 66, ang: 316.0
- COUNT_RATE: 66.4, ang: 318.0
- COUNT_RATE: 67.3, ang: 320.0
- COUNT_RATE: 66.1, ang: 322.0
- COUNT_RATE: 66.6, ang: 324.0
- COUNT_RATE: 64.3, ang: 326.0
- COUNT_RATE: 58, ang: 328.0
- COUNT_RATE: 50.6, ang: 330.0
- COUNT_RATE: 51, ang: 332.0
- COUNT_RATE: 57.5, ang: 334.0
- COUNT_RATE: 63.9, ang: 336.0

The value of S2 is 56.3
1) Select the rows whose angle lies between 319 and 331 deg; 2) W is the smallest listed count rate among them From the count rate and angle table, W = 50.6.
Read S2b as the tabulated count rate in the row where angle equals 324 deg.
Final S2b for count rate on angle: 66.6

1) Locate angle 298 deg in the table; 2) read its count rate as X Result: 66.4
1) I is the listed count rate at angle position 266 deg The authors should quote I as 70.9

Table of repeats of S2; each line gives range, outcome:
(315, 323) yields 66.4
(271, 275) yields 69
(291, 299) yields 67.1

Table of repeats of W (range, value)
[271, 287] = 36.9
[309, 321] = 66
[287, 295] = 62.6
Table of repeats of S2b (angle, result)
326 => 64.3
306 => 67.2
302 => 67.2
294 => 67.8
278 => 60.3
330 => 50.6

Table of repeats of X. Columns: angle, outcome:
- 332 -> 51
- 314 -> 66.3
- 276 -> 67.5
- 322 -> 66.1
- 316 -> 66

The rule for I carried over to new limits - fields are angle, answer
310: 67.8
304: 67.2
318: 66.4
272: 69.3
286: 52.5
